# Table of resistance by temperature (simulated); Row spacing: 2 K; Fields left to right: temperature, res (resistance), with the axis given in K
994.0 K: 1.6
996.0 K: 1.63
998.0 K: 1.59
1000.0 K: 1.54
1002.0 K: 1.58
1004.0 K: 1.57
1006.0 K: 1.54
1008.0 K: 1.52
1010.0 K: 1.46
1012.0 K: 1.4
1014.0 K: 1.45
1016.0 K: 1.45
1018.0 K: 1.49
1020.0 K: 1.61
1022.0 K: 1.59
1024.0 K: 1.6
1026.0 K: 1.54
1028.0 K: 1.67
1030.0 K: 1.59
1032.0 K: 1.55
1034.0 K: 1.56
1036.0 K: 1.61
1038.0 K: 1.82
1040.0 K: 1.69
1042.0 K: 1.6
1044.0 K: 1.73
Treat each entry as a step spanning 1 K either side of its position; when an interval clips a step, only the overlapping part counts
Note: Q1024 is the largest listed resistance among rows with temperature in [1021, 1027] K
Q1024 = 1.6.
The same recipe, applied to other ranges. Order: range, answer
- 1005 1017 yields 1.54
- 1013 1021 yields 1.61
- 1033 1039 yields 1.82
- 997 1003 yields 1.59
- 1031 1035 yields 1.56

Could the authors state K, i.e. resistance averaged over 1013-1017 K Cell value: 1.45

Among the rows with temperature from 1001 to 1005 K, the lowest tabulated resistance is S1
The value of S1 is 1.57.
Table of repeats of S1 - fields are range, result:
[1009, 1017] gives 1.4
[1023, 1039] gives 1.54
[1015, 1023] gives 1.45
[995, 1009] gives 1.52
